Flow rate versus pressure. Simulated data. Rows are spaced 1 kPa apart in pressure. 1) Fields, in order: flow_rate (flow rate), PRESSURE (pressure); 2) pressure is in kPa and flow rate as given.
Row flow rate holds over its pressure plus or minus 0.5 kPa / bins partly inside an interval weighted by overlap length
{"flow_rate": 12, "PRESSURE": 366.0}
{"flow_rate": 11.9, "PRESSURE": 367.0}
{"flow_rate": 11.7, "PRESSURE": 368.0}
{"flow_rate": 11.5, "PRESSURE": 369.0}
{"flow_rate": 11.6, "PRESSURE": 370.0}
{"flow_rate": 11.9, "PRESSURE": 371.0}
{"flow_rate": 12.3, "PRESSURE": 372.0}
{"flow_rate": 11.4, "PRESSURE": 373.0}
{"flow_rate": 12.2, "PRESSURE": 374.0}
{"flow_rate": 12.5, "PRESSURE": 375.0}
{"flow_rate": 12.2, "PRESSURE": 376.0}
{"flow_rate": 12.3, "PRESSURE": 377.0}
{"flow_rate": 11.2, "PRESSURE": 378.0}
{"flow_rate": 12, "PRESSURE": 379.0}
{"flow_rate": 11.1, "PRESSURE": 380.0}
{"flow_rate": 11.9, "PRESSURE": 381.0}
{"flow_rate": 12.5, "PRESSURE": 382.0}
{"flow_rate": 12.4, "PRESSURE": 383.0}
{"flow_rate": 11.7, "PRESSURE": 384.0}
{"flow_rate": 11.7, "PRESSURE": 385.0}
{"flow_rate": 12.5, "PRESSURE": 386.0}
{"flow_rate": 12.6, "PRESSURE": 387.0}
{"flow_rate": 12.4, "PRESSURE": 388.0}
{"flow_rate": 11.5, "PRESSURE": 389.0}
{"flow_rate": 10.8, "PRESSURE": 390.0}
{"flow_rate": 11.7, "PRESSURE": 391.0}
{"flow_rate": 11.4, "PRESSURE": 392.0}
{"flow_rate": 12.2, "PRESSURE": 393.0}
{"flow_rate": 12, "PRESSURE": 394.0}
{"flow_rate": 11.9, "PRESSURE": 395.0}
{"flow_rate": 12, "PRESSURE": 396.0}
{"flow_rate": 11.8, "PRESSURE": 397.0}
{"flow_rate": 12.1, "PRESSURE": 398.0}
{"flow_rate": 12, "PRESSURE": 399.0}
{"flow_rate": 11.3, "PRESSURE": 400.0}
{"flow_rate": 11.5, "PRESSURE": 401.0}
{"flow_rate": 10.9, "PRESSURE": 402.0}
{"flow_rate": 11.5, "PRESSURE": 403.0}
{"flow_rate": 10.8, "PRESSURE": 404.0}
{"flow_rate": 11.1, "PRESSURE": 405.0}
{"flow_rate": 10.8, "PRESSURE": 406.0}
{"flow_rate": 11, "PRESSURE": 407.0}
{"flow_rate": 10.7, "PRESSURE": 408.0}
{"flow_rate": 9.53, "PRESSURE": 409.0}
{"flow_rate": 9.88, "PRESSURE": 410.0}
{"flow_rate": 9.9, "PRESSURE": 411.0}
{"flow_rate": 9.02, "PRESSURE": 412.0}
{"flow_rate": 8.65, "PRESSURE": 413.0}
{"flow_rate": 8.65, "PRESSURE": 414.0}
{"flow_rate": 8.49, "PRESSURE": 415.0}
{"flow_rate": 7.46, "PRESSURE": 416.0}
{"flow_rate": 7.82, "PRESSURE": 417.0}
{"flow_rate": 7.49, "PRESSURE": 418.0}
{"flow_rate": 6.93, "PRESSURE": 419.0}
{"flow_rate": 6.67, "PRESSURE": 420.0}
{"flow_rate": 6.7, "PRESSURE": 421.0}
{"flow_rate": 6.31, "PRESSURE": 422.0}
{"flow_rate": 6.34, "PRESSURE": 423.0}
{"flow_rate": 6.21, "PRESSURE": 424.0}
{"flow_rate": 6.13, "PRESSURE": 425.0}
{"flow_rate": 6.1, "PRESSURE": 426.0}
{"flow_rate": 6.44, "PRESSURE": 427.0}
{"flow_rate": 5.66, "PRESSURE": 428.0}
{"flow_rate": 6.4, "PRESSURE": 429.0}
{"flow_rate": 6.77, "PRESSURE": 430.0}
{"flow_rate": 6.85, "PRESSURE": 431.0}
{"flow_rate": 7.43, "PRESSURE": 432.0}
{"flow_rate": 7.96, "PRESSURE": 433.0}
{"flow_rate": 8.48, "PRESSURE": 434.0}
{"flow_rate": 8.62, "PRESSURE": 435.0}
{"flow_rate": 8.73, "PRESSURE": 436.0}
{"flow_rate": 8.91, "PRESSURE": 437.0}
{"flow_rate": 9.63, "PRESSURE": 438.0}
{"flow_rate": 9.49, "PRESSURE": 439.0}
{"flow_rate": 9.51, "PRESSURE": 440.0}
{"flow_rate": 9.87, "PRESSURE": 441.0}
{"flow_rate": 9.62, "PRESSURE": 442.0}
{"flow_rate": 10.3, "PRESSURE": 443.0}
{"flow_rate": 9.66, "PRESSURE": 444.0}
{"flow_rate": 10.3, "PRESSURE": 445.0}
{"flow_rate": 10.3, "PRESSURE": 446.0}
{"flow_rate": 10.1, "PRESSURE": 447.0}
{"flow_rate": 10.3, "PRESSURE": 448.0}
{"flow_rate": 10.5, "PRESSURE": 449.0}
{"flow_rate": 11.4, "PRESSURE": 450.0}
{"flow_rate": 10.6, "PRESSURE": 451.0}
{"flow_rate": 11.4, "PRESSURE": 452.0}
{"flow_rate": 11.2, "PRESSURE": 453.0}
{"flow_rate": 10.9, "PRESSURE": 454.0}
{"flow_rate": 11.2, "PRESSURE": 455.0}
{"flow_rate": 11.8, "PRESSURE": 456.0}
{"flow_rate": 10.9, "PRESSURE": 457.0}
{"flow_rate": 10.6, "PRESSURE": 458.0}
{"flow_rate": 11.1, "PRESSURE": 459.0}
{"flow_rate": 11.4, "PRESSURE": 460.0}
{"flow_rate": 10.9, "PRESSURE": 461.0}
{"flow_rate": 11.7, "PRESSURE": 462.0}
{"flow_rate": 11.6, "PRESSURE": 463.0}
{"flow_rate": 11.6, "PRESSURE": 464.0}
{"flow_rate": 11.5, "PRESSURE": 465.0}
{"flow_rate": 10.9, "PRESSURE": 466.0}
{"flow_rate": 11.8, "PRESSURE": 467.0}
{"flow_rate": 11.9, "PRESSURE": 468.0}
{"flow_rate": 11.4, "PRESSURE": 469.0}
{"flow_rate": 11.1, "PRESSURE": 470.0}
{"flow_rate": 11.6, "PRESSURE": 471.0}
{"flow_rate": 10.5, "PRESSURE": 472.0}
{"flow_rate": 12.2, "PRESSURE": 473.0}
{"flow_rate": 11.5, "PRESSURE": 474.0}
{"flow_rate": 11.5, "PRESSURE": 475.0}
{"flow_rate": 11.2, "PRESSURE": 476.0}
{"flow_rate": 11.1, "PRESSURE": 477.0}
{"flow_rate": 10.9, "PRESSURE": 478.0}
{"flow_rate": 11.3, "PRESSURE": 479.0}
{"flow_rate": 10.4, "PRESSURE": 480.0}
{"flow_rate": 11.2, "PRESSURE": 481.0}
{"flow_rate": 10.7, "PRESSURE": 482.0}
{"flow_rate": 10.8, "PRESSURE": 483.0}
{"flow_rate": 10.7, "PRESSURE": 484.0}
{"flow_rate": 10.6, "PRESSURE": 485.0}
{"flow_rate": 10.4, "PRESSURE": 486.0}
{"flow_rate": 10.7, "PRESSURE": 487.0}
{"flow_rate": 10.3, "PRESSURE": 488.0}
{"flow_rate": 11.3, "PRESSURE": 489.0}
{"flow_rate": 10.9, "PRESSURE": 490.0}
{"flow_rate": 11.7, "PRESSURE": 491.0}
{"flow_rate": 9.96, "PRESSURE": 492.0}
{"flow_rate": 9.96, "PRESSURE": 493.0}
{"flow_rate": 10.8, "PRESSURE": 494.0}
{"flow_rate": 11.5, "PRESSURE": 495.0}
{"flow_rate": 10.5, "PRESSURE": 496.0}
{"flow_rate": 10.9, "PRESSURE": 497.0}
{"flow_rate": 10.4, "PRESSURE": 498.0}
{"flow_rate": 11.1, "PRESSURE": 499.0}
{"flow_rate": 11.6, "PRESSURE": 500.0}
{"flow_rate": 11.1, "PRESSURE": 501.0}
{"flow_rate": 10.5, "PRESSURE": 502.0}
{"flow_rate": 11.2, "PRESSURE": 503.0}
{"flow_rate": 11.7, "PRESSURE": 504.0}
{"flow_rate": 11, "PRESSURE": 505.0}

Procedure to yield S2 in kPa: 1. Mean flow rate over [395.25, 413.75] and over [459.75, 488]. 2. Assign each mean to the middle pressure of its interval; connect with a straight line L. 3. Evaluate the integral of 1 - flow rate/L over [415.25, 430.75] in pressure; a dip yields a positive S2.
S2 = 6.0 kPa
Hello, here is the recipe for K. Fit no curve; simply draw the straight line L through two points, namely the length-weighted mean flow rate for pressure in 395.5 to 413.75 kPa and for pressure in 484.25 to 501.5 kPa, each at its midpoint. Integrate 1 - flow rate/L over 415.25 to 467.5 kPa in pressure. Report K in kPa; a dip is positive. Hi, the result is 7.7 kPa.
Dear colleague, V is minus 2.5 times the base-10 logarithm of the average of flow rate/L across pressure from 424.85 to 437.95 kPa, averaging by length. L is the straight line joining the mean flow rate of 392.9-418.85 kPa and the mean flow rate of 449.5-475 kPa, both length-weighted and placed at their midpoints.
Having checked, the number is 0.412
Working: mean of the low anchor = 10.3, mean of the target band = 7.38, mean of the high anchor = 11.3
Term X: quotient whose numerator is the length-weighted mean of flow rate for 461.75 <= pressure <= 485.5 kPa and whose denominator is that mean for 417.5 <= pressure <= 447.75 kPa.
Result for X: 1.40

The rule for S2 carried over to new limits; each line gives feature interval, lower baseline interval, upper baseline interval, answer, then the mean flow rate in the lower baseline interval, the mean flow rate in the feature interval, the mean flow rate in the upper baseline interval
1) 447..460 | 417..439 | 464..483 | -2.0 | 7.25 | 11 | 11.3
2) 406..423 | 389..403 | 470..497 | 4.5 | 11.7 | 8.46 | 10.9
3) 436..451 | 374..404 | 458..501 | 1.8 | 11.8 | 9.97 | 11.1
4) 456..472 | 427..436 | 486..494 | -3.7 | 7.31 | 11.3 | 10.7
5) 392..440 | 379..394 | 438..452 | 8.9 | 11.9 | 9.04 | 10.2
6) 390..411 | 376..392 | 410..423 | -3.1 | 11.9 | 11.3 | 7.86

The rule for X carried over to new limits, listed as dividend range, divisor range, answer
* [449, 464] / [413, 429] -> 1.61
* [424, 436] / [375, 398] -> 0.59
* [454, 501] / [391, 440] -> 1.22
